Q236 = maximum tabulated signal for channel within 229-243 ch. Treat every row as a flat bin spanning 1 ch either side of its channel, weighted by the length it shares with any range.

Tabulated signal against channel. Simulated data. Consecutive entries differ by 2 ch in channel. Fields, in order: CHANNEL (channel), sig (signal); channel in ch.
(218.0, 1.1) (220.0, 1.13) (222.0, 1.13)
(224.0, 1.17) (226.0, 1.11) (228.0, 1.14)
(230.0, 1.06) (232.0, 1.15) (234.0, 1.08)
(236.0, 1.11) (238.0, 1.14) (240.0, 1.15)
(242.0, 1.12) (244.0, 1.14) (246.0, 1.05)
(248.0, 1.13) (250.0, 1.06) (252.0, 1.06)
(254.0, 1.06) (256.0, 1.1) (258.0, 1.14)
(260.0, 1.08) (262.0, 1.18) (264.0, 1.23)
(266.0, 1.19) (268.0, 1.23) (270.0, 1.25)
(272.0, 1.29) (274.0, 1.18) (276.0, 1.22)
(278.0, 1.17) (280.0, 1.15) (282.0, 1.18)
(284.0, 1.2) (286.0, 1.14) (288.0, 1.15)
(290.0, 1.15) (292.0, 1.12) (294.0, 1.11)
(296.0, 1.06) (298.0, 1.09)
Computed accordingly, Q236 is 1.15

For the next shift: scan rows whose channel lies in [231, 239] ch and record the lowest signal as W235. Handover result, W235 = 1.08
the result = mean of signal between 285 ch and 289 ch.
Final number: 1.15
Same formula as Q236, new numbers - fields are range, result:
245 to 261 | 1.14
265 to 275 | 1.29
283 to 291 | 1.2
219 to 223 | 1.13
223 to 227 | 1.17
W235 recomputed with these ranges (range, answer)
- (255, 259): 1.1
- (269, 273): 1.25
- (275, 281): 1.15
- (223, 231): 1.06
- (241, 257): 1.05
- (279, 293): 1.12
